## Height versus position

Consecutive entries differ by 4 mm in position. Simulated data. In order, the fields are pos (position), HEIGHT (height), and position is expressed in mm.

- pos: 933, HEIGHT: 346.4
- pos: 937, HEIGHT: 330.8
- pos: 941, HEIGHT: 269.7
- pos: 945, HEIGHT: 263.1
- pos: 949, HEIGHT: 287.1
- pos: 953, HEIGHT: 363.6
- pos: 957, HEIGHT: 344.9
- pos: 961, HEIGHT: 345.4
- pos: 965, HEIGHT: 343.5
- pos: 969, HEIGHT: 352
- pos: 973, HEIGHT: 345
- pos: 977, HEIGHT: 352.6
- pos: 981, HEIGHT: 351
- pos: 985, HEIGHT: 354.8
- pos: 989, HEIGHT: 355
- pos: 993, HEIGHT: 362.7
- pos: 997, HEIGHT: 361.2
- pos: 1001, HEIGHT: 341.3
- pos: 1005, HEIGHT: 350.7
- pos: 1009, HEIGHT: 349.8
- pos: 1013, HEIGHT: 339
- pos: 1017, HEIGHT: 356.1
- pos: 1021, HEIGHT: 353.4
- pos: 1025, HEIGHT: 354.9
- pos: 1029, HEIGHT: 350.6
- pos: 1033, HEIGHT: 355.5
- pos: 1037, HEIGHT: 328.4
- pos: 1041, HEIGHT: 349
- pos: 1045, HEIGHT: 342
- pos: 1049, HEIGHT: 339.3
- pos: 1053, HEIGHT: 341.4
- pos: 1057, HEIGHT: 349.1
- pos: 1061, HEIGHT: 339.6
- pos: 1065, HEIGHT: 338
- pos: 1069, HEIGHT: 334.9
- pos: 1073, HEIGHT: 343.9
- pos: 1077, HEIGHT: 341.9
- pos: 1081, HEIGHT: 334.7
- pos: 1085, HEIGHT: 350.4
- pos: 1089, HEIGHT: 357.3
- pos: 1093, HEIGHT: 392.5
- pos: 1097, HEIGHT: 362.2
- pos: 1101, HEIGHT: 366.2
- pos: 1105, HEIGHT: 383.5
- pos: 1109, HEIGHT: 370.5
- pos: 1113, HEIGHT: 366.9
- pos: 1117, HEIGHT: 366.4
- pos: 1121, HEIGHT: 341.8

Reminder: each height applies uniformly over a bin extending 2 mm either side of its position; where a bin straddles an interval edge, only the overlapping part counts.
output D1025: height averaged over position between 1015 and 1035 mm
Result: 354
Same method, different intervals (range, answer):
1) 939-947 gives 266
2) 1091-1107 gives 376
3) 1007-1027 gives 351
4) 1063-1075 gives 339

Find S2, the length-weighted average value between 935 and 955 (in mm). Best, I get 303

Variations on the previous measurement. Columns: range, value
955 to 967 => 345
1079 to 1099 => 359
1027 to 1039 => 345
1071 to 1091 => 346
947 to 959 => 332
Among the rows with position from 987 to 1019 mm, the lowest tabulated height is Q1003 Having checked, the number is 339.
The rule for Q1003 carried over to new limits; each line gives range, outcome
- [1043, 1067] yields 338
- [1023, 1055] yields 328.4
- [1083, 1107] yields 350.4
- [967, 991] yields 345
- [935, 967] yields 263.1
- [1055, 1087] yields 334.7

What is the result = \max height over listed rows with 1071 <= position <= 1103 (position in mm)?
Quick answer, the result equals 392.5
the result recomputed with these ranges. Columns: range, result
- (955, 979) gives 352.6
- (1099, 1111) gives 383.5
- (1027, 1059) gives 355.5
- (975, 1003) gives 362.7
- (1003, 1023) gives 356.1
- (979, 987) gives 354.8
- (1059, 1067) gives 339.6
